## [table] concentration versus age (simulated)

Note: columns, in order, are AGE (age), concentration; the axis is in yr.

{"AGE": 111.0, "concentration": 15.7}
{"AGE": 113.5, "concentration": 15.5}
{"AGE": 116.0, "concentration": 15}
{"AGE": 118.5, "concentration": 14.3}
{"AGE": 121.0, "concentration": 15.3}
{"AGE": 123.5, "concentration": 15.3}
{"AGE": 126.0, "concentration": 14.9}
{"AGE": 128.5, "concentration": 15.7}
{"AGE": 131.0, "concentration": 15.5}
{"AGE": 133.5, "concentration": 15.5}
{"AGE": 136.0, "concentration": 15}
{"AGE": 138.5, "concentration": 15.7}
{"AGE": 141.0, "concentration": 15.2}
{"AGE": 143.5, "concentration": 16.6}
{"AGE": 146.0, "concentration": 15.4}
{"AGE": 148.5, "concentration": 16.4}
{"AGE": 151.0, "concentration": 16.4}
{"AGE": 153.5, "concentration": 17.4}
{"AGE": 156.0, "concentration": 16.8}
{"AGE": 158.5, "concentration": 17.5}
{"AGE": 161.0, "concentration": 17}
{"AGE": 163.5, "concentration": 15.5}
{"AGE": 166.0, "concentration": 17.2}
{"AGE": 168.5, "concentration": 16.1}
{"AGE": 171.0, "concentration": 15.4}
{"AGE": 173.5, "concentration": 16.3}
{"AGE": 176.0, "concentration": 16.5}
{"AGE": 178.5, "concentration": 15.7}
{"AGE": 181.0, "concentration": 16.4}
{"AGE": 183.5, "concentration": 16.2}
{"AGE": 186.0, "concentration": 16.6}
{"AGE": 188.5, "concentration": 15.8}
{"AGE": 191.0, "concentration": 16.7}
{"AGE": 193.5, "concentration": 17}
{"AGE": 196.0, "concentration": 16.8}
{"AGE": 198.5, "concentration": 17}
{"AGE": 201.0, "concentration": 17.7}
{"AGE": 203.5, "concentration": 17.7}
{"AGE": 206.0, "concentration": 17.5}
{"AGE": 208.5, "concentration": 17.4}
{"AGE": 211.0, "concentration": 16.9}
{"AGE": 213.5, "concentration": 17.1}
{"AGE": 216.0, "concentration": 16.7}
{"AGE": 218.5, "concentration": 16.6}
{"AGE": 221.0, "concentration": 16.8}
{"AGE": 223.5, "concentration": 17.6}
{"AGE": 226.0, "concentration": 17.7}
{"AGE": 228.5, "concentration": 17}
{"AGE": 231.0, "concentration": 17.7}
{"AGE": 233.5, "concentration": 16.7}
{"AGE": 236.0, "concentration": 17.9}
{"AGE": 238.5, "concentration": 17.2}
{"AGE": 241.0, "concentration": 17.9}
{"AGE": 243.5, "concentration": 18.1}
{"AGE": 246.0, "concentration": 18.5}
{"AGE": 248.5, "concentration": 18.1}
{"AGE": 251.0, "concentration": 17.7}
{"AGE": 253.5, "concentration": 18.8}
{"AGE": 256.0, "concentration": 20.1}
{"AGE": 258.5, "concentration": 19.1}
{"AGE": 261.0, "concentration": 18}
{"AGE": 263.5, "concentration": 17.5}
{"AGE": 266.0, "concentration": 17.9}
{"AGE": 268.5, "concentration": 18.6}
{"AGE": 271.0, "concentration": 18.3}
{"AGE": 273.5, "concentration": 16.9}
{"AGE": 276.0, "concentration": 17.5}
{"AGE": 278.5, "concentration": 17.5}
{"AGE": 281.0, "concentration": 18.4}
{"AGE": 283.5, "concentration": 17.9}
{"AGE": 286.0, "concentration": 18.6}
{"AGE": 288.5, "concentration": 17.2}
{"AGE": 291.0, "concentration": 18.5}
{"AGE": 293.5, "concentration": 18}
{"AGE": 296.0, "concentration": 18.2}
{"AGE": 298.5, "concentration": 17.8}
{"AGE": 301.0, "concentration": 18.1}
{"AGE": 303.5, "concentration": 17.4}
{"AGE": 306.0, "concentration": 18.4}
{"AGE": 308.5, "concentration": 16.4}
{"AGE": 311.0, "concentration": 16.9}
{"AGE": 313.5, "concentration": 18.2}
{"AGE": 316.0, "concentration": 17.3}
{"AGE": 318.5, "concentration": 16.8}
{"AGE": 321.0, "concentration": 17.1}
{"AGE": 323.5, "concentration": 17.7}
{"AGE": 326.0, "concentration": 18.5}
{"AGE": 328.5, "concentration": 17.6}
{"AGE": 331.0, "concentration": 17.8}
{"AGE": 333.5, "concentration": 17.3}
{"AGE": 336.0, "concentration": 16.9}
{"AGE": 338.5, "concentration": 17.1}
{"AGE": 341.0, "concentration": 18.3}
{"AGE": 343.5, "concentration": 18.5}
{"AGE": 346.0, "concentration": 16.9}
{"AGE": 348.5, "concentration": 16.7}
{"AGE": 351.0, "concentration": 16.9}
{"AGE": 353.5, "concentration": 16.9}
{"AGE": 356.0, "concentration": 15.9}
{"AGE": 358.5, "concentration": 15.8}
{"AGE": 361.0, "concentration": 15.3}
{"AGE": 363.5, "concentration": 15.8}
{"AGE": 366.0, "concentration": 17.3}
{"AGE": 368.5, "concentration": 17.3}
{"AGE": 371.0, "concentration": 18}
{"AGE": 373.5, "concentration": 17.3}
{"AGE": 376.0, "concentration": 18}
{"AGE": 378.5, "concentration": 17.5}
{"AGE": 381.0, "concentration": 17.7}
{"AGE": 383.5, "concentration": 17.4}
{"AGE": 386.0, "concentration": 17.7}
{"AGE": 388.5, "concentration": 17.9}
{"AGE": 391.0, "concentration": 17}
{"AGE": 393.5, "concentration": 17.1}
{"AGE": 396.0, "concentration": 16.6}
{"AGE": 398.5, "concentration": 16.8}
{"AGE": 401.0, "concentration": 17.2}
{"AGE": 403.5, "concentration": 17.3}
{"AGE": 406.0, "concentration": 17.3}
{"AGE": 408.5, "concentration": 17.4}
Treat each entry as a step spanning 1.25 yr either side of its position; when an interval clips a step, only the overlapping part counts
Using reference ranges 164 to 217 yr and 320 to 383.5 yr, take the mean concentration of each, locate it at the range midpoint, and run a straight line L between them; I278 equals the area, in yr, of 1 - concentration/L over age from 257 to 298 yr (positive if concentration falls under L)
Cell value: -2.5 yr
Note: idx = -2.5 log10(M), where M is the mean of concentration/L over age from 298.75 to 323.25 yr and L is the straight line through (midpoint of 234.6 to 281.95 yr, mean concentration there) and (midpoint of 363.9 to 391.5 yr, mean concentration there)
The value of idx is 0.025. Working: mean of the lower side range 18.1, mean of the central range 17.4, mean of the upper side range 17.5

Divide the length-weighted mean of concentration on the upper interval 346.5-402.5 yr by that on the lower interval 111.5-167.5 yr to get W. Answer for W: 1.07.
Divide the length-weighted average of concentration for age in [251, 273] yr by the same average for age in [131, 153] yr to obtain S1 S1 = 1.17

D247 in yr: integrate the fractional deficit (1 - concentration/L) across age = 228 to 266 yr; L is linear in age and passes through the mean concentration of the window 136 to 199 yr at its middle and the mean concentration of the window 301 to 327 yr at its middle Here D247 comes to -2.4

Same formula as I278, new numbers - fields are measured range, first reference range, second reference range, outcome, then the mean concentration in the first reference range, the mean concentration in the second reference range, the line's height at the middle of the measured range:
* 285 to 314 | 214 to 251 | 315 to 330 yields -0.49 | 17.5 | 17.5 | 17.5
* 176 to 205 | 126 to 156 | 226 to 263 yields 0.39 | 15.9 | 18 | 16.9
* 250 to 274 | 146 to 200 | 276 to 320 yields -1.34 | 16.5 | 17.7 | 17.4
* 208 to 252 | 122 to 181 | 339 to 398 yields -2.64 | 16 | 17.1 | 16.4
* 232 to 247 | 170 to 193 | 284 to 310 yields -0.59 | 16.2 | 17.9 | 17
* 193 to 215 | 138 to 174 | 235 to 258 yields 0.17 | 16.3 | 18.3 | 17.4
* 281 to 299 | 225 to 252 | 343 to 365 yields -0.97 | 17.7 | 16.5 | 17.1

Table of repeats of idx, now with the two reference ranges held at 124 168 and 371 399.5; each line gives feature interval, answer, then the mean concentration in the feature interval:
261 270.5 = -0.08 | 18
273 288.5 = -0.06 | 17.8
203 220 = -0.04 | 17.1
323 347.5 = -0.03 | 17.6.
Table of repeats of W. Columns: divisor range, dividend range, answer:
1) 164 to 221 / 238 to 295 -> 1.09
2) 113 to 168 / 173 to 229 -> 1.06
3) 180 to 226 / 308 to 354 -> 1.03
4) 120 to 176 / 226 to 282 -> 1.12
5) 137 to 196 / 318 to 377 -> 1.05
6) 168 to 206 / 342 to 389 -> 1.03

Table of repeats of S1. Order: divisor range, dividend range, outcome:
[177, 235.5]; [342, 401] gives 1.01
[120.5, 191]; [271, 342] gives 1.10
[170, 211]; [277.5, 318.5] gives 1.07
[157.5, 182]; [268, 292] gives 1.10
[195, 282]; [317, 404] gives 0.97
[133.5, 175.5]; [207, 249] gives 1.07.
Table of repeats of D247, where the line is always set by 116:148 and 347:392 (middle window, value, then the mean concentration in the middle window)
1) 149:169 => -1.52 yr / 16.7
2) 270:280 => -0.72 yr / 17.6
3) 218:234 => -1.17 yr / 17.2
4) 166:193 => -0.92 yr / 16.2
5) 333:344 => -0.51 yr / 17.6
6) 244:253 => -1.10 yr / 18.2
